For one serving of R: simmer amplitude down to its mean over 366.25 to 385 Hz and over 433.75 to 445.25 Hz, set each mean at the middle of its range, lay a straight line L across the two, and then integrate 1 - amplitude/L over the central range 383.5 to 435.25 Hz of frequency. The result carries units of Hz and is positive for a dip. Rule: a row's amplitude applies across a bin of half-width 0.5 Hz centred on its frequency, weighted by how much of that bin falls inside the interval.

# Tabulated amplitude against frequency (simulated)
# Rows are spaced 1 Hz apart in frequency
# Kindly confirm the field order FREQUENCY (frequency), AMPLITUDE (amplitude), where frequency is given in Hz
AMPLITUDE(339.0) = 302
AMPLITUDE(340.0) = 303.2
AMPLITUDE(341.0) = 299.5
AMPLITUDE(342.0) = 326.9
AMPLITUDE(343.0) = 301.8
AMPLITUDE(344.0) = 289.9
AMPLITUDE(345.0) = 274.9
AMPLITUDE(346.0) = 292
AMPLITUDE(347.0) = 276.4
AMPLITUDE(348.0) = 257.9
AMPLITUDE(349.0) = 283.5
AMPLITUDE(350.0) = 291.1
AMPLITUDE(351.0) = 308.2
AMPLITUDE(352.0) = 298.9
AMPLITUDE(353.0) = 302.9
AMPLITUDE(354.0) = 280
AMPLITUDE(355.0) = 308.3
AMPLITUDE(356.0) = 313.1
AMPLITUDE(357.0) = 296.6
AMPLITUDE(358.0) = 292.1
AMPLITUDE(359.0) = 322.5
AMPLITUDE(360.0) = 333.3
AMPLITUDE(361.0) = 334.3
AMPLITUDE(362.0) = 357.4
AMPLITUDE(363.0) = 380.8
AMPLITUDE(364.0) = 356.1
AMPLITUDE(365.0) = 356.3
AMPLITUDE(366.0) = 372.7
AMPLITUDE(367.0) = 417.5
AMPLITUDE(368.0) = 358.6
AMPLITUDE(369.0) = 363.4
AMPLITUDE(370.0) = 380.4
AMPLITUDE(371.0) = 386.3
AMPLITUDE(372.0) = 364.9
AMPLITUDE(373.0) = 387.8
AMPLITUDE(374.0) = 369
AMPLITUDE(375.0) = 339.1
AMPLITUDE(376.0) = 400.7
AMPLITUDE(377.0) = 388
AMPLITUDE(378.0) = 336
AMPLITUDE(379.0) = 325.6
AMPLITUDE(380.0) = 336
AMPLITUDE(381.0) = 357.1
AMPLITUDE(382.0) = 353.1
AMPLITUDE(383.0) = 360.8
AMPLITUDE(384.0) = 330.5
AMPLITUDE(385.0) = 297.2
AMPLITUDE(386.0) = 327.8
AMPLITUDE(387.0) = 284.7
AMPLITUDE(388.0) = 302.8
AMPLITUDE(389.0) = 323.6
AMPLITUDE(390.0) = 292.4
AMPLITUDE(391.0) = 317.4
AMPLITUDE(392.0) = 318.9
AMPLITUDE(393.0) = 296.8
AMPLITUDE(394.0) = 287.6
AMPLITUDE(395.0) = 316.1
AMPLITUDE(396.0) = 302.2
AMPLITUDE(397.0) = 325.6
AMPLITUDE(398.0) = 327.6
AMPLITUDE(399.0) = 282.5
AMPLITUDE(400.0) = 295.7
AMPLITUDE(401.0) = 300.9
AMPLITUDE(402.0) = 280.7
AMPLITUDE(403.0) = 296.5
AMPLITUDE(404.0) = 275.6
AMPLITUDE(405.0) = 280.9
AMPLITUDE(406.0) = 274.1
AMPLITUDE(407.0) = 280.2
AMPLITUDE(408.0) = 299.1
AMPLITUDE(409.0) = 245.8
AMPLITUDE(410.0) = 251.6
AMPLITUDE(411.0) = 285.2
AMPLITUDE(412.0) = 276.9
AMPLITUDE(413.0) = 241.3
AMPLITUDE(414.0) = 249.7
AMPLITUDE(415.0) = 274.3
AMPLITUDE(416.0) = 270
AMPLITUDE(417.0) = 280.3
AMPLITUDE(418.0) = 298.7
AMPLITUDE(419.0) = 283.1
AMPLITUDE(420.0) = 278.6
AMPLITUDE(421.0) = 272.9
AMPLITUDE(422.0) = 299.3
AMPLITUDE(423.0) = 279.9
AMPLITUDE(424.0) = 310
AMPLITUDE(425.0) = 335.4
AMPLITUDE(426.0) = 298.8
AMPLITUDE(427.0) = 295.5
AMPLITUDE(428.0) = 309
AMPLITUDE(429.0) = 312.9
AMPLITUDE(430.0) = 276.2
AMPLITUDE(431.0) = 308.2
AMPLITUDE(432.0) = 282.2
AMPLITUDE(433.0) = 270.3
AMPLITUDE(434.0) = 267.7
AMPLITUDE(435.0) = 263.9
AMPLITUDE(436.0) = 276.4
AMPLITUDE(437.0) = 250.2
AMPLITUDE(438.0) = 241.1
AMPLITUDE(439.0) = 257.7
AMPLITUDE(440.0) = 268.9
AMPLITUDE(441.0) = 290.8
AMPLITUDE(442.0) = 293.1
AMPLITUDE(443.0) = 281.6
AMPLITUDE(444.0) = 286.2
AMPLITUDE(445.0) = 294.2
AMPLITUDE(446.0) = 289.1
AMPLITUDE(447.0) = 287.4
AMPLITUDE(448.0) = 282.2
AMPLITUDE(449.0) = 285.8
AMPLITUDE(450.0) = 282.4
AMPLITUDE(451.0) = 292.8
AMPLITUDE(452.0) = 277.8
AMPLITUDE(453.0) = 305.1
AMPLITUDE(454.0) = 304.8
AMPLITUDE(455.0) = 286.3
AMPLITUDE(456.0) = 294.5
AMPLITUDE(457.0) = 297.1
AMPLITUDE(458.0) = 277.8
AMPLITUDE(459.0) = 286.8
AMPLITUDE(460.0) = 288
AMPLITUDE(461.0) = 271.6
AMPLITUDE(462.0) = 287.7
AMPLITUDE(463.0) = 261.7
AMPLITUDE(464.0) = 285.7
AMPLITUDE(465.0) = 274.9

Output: 3.75 Hz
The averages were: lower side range 362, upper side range 272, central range 291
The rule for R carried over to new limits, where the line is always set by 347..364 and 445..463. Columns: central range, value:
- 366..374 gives -1.9 Hz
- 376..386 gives -1.3 Hz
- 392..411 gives 0.6 Hz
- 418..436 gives 0.2 Hz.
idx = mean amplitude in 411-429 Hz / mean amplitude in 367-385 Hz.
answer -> 0.79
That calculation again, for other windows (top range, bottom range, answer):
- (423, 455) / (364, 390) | 0.81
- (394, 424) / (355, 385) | 0.81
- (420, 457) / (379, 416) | 0.96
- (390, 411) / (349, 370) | 0.88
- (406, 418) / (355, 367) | 0.79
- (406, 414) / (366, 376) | 0.71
